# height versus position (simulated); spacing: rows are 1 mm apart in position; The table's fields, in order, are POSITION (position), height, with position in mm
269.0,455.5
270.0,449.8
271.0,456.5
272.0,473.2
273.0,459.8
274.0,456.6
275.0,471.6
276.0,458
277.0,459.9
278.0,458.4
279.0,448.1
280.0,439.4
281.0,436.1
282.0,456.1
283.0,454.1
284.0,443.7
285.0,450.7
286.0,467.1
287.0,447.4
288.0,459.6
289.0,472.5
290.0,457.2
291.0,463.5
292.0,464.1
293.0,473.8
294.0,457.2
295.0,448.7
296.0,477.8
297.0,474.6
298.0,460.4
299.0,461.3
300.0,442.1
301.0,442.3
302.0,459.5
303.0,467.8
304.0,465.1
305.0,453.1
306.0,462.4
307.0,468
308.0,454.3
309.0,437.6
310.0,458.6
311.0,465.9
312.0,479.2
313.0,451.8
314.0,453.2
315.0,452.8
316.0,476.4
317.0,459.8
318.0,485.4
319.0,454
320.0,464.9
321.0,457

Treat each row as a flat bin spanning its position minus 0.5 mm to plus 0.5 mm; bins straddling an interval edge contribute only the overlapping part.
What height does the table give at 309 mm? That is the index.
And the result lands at 437.6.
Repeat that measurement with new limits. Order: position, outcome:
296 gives 477.8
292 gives 464.1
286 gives 467.1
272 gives 473.2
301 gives 442.3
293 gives 473.8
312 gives 479.2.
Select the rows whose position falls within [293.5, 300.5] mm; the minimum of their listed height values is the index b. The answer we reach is 442.1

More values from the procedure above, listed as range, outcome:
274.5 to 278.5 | 458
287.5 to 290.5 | 457.2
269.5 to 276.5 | 449.8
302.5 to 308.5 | 453.1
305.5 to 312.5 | 437.6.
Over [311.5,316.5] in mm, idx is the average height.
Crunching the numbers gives 463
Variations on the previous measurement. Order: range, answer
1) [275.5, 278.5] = 459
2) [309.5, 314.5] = 462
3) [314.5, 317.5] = 463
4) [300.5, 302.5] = 451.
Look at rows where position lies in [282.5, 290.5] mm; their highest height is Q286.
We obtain 472.5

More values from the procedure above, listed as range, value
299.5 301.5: 442.3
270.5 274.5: 473.2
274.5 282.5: 471.6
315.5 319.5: 485.4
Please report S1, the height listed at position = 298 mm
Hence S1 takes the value 460.4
